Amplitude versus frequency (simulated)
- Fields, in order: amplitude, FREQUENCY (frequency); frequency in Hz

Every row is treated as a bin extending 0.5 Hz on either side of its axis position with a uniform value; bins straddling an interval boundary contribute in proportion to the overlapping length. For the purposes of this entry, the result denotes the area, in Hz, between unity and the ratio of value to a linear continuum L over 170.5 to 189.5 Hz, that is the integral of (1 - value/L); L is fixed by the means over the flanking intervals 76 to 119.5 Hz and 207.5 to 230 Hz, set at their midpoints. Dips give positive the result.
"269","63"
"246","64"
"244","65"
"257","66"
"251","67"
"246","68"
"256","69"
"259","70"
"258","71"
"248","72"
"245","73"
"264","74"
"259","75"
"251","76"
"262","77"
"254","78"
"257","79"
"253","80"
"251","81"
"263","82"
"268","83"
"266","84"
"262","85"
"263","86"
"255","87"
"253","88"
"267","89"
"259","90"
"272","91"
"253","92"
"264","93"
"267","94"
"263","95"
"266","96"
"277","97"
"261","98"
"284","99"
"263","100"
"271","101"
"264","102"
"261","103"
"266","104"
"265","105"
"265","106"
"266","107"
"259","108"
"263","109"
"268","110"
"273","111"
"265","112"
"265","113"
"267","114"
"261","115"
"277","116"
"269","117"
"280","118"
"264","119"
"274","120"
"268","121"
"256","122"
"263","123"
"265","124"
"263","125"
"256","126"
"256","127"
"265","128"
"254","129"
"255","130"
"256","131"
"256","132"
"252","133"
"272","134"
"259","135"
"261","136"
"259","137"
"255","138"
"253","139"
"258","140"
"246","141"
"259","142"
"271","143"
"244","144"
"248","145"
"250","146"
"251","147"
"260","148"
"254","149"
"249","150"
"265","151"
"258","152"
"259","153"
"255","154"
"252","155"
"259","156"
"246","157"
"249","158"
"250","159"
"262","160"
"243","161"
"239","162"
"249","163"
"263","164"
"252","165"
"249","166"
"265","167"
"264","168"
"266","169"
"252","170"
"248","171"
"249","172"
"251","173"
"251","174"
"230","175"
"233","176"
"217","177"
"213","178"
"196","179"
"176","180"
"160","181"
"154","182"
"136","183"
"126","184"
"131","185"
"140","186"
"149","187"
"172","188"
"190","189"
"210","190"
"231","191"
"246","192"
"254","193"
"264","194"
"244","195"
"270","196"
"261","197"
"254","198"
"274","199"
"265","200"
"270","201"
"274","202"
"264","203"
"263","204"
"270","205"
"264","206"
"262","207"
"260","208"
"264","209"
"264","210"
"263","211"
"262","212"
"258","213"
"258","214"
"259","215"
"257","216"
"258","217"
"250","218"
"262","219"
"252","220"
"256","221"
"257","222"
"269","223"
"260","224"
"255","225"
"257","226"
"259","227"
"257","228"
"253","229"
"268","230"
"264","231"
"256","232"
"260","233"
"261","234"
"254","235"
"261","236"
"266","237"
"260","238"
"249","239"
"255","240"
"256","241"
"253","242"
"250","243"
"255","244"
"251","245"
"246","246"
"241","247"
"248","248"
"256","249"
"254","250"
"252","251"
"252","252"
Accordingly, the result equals 5.10 Hz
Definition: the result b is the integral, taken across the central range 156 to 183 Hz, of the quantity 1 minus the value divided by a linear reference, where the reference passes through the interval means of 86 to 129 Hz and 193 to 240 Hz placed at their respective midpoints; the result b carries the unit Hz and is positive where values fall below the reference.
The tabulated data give 2.9 Hz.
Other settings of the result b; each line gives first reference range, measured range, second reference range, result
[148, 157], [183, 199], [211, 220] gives 2.99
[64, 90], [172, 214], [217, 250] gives 4.57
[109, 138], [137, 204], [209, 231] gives 6.30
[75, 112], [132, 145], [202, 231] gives 0.25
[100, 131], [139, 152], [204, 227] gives 0.42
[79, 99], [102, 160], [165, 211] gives -2.55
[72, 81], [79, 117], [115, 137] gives -0.90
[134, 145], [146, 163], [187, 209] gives 0.12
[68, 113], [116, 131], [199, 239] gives -0.12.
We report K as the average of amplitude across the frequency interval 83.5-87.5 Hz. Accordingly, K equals 262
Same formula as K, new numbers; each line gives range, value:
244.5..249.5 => 248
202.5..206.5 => 265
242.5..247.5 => 249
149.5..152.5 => 257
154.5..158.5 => 252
